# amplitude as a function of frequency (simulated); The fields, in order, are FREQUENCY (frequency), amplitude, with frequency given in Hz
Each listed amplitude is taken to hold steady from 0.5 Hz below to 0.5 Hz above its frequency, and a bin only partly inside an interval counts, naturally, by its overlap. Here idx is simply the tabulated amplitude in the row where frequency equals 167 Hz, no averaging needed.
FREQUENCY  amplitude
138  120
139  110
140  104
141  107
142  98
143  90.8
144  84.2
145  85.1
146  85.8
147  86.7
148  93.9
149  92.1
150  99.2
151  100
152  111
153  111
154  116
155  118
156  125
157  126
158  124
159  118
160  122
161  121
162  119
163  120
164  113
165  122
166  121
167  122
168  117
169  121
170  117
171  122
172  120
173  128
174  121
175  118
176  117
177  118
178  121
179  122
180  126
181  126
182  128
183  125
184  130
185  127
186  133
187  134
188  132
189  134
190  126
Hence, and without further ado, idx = 122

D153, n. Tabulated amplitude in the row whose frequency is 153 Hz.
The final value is 111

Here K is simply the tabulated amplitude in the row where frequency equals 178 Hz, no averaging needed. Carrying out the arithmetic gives 121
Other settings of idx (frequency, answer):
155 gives 118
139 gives 110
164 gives 113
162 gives 119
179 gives 122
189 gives 134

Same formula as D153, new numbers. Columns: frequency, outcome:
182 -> 128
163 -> 120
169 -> 121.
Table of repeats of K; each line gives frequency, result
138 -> 120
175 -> 118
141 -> 107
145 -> 85.1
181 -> 126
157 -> 126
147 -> 86.7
